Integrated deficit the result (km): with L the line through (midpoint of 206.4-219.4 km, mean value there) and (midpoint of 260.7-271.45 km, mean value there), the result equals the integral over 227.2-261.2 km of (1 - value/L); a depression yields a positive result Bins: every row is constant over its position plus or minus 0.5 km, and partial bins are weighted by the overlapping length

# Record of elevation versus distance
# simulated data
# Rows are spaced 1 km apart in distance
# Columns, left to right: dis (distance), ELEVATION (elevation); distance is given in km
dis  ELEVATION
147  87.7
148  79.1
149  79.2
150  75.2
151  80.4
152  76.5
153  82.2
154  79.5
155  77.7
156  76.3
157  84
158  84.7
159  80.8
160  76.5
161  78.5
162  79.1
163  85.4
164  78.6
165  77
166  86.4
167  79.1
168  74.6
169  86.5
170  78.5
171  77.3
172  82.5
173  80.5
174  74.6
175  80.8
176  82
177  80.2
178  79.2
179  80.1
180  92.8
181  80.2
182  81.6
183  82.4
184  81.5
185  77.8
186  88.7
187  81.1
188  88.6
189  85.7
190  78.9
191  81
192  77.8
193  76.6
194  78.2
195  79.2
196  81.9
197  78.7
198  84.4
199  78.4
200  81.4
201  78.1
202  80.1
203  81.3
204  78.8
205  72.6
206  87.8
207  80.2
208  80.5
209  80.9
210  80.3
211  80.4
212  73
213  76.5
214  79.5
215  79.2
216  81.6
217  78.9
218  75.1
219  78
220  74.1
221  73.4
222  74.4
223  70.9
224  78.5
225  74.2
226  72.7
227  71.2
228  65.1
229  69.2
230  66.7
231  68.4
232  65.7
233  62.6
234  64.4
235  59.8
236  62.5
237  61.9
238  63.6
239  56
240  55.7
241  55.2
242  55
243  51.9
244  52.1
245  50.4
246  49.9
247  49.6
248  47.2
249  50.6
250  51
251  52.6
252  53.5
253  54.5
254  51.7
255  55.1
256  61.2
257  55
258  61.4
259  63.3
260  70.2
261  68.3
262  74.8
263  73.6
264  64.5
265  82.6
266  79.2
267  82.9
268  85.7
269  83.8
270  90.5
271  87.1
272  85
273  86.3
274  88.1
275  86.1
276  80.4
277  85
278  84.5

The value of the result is 9.0 km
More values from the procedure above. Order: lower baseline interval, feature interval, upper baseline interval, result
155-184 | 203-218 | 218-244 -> -1.77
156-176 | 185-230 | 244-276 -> -2.13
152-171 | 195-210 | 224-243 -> -1.99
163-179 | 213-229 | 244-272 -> -0.80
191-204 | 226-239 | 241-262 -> -0.17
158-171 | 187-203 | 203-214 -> -0.23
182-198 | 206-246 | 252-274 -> 4.03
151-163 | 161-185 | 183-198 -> -0.07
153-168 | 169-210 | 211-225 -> -1.37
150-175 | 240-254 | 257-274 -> 4.63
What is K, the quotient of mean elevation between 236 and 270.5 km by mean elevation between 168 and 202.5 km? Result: 0.8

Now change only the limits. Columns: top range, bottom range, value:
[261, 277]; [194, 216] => 1.03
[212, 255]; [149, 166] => 0.80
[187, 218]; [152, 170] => 1.00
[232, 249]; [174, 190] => 0.68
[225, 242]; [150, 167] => 0.80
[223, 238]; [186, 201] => 0.83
